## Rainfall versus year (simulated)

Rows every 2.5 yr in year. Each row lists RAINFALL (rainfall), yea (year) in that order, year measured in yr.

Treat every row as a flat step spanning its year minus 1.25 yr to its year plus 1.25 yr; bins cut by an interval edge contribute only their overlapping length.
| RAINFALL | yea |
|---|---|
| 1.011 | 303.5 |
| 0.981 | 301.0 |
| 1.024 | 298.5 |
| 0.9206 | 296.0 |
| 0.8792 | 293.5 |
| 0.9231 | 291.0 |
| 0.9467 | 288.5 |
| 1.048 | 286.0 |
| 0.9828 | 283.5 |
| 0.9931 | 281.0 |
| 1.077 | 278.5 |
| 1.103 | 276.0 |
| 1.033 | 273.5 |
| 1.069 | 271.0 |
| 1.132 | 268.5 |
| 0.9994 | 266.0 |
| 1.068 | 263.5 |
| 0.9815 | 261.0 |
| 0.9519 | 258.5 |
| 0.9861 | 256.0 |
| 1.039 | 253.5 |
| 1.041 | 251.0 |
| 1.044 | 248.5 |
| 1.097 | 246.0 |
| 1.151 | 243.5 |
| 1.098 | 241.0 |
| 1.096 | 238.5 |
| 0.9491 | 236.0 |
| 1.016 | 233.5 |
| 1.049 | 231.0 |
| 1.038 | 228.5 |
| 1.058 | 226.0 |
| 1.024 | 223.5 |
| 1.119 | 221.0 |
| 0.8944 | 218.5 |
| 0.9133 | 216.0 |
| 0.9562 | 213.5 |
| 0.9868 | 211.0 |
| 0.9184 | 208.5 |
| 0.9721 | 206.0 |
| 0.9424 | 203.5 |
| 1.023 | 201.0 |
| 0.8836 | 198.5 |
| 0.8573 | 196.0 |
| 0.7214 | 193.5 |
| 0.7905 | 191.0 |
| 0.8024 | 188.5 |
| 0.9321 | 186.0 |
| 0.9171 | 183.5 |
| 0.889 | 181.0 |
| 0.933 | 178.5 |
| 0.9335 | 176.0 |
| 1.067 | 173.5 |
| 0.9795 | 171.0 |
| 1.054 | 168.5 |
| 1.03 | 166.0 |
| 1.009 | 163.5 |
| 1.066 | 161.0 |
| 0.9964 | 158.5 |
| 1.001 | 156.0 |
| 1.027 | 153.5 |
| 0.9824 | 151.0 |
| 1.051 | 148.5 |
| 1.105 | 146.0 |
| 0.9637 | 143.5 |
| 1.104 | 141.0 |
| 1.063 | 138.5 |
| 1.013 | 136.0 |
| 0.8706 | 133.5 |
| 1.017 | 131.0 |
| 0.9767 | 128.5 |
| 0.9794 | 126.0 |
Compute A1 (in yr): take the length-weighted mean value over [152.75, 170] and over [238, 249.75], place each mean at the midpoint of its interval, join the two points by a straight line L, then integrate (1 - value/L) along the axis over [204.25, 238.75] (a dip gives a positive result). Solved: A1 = 2.64 yr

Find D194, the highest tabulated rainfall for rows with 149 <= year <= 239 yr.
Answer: 1.119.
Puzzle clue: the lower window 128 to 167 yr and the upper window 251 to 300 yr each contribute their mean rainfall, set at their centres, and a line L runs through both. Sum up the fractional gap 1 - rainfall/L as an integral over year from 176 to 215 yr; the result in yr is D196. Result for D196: 4.30 yr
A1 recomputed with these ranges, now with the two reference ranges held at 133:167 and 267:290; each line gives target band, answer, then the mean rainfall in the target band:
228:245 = -0.38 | 1.06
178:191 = 1.84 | 0.882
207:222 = 1.02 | 0.962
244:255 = -0.25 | 1.06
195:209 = 1.30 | 0.935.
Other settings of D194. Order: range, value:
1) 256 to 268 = 1.068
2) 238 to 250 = 1.151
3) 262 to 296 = 1.132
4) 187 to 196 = 0.8573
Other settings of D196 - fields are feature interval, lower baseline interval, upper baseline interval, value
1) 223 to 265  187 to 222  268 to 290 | -2.7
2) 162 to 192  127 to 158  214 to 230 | 1.9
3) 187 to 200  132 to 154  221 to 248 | 2.8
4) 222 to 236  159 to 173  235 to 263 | 0.1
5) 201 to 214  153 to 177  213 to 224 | 0.3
